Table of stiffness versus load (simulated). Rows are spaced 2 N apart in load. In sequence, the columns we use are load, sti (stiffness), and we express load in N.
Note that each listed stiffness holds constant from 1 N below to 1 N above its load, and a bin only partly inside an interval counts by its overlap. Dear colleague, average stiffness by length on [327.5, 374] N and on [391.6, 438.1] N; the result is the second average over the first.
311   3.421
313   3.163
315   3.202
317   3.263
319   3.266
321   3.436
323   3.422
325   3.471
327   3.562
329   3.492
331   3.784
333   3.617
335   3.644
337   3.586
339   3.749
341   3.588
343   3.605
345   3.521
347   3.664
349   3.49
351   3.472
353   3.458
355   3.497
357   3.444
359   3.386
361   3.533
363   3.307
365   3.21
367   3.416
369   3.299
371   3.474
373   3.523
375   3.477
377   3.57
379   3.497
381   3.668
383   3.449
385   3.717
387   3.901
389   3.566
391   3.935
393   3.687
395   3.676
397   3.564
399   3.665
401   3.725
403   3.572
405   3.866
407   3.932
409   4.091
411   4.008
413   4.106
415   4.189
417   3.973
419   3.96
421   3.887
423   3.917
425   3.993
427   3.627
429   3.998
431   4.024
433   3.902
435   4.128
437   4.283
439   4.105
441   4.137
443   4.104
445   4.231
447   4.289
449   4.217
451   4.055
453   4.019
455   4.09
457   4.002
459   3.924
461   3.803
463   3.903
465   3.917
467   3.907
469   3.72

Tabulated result 1.1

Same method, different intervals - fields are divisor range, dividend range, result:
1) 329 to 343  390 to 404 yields 1.01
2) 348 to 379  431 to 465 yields 1.18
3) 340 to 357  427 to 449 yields 1.16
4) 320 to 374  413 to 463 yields 1.15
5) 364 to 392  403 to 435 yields 1.11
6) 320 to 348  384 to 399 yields 1.04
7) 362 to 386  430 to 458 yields 1.19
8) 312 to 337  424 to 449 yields 1.18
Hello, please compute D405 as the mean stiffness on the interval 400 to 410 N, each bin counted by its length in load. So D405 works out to 3.84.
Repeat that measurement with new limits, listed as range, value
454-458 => 4.05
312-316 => 3.18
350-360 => 3.45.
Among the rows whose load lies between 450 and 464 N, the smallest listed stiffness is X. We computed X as 3.803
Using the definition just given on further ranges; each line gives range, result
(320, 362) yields 3.386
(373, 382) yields 3.477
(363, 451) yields 3.21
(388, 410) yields 3.564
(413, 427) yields 3.627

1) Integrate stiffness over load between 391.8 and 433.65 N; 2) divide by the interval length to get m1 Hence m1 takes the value 3.87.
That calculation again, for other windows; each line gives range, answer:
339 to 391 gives 3.52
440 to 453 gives 4.16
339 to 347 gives 3.61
